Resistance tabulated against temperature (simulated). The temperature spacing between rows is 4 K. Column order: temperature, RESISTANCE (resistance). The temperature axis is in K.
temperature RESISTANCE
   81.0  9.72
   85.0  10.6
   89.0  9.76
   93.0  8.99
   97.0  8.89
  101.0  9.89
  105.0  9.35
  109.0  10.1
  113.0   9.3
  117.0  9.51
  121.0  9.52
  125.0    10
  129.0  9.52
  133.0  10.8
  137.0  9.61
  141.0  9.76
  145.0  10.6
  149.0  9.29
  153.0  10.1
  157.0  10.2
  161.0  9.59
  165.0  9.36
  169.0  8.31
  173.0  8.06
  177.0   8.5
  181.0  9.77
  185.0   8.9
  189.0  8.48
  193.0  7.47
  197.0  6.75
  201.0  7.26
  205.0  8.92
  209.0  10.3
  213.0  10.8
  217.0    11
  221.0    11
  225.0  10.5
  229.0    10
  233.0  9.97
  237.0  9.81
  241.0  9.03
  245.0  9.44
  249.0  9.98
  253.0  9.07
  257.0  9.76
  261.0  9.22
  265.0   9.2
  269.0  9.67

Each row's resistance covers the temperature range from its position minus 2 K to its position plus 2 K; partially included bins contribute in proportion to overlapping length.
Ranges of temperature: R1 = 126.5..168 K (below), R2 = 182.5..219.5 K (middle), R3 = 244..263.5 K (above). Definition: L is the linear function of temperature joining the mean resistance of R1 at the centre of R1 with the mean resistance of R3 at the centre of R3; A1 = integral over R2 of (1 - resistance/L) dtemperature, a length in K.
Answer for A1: 2.9 K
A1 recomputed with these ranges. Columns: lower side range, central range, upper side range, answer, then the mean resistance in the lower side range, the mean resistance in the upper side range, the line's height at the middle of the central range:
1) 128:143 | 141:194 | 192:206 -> -2.8 K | 9.95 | 7.51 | 8.72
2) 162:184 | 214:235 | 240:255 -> -2.9 K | 8.84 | 9.4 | 9.23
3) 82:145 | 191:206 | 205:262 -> 3.6 K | 9.74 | 9.97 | 9.9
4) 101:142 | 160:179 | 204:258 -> 2.2 K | 9.75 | 9.99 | 9.86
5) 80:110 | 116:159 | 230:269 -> -1.3 K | 9.65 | 9.52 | 9.61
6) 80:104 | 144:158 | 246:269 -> -0.6 K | 9.63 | 9.47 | 9.57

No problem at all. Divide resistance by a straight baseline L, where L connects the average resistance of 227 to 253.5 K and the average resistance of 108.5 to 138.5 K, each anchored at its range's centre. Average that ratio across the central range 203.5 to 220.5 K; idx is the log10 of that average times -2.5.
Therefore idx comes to -0.07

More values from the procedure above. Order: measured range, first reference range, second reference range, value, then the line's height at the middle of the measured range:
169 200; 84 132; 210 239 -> 0.23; 10.2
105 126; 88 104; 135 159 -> -0.01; 9.57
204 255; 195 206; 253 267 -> -0.19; 8.41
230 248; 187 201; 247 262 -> -0.07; 9.01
